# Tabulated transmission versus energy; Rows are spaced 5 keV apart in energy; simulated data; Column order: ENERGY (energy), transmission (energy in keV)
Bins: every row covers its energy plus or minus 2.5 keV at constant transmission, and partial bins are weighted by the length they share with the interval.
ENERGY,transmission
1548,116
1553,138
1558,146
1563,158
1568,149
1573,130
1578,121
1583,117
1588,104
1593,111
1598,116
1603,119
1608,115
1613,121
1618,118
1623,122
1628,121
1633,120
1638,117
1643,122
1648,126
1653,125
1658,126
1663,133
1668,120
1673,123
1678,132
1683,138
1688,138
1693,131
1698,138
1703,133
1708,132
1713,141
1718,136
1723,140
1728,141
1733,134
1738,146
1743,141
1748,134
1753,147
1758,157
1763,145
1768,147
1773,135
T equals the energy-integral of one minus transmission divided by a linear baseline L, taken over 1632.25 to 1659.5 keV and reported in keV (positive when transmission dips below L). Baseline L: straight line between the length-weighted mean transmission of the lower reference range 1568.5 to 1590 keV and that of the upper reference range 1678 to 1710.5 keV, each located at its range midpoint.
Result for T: 1.3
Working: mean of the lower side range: 121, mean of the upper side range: 135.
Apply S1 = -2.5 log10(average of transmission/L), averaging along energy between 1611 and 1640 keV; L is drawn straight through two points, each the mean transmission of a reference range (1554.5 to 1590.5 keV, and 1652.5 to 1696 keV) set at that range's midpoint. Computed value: 0.10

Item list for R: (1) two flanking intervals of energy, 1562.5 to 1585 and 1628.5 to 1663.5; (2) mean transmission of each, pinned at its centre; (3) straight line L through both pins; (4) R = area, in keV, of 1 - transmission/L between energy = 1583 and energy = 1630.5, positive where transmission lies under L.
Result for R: 4.57 keV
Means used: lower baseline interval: 133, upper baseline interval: 123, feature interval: 116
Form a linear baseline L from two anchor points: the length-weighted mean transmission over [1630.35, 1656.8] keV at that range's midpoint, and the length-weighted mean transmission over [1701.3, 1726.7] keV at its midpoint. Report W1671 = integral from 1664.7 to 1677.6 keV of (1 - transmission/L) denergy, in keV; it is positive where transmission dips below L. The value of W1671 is 0.4 keV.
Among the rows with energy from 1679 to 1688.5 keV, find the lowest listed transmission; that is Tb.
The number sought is 138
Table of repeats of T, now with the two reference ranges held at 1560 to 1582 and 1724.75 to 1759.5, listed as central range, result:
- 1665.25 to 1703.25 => 2.5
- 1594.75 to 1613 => 2.9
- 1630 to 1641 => 1.6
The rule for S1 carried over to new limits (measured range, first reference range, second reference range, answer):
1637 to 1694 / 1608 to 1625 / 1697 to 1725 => 0.01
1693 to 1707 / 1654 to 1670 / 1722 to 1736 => -0.01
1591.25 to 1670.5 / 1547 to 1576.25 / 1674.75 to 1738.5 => 0.15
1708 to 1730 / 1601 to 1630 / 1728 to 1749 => -0.02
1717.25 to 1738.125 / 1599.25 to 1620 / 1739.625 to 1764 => 0.01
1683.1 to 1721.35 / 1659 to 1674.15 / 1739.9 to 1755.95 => -0.03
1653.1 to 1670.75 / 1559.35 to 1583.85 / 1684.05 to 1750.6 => 0.09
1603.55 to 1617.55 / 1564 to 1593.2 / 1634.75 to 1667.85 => 0.06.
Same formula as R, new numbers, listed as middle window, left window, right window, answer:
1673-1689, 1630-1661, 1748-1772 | -0.44 keV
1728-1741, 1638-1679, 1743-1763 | 0.10 keV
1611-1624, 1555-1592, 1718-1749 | 1.31 keV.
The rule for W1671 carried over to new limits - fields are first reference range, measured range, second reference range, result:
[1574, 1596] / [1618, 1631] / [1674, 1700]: 0.2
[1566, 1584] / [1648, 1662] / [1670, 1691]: 0.6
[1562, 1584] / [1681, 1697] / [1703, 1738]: 0.1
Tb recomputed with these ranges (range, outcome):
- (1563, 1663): 104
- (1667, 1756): 120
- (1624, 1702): 117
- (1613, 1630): 118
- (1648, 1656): 125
